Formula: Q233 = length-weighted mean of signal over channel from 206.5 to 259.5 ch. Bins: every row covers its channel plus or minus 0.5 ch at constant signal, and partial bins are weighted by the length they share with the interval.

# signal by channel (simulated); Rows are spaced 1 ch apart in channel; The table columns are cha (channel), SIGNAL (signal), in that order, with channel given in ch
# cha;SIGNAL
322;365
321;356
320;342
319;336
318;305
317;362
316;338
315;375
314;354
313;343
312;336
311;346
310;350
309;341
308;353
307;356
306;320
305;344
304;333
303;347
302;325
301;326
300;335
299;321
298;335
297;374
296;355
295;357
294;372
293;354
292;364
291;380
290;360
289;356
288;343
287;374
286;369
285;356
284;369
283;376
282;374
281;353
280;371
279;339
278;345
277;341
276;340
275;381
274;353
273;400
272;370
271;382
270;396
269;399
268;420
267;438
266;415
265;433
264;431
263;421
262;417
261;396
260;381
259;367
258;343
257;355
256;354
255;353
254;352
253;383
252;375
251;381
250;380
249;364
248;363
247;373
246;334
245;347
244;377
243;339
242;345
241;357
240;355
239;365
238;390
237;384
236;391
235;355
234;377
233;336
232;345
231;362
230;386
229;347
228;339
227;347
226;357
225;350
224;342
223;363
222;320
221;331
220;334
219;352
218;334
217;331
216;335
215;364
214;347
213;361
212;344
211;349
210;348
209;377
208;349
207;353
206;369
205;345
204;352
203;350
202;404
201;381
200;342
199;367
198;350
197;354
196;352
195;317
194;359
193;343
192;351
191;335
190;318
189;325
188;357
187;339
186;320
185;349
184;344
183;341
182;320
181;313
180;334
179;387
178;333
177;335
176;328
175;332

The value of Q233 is 356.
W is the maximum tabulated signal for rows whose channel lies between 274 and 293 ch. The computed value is 381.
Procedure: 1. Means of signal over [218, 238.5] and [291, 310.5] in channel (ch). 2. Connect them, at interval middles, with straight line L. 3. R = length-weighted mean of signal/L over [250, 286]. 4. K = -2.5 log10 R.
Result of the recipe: -0.09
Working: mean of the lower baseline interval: 355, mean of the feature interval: 379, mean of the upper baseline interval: 346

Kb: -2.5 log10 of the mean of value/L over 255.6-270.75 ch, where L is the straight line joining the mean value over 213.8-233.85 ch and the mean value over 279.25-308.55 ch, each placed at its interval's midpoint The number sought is -0.14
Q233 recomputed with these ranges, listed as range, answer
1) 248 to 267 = 384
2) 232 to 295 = 372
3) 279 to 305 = 355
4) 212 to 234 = 347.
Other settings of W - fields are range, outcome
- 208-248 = 391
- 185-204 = 404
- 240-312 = 438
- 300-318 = 375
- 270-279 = 400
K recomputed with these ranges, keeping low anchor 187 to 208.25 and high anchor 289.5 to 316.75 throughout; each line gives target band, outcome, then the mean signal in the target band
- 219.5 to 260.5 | -0.03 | 359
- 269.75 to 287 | -0.05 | 365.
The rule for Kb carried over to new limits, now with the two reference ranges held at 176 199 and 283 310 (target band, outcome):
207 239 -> -0.030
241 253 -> -0.049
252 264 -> -0.089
